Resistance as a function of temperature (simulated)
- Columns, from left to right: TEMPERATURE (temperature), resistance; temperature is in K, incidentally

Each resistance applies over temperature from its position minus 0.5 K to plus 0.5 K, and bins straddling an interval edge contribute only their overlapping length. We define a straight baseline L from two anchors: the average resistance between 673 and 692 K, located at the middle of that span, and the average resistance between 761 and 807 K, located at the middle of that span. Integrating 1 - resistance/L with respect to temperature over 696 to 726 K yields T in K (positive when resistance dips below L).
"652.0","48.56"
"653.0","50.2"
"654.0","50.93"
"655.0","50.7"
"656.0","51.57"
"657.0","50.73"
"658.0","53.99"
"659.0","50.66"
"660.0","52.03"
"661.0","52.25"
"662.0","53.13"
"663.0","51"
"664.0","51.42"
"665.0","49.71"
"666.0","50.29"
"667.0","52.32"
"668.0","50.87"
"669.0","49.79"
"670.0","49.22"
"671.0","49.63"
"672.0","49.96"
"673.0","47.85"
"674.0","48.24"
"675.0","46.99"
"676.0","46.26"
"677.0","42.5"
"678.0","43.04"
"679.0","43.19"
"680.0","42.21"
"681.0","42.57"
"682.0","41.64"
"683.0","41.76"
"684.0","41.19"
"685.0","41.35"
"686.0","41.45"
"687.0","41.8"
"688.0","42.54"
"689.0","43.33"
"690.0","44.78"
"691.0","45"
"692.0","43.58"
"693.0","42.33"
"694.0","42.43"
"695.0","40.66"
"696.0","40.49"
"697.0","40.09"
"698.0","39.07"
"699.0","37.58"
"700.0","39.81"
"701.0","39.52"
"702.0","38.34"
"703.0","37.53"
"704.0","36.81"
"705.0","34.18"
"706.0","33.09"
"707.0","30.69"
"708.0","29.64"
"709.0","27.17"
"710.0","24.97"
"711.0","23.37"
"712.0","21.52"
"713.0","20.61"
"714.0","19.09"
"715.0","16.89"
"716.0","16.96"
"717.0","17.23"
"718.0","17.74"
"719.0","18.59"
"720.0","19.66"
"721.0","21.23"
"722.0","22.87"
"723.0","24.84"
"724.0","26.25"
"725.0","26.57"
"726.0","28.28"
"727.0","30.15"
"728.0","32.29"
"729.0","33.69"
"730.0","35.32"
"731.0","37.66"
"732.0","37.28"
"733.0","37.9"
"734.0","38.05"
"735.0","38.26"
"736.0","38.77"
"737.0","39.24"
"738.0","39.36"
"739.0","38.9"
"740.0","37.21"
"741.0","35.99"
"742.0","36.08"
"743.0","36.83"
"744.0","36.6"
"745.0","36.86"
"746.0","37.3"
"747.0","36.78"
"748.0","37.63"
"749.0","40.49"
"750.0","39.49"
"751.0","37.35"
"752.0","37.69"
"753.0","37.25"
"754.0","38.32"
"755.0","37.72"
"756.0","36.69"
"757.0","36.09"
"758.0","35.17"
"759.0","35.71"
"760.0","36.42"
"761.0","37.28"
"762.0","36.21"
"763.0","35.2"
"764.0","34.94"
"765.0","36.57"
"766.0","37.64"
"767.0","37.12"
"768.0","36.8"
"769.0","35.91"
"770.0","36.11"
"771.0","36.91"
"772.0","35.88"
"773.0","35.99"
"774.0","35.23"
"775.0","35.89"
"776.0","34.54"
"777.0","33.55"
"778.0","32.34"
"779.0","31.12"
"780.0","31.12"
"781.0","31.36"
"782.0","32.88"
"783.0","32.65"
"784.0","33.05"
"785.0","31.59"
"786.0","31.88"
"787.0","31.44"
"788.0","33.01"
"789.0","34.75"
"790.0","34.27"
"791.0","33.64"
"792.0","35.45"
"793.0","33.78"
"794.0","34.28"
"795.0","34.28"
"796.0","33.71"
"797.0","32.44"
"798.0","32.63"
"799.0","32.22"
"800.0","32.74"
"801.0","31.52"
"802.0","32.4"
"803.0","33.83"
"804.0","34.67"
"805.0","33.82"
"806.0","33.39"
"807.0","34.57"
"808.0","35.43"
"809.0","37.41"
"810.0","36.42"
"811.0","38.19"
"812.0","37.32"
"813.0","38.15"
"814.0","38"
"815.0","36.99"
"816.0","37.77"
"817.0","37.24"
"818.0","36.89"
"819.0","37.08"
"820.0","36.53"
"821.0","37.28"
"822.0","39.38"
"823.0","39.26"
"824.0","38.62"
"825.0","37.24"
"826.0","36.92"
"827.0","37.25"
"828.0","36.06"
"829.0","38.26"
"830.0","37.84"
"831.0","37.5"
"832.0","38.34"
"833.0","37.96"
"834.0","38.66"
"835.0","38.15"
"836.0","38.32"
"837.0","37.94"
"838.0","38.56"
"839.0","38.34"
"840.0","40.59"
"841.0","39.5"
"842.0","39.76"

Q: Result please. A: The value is 9.60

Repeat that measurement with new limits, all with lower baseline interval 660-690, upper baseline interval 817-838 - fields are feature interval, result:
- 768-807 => 6.26 K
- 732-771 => 4.57 K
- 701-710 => 2.31 K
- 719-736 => 5.06 K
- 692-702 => 1.10 K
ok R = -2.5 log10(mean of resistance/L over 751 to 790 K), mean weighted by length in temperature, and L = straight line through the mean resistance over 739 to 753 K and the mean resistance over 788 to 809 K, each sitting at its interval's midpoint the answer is 0.02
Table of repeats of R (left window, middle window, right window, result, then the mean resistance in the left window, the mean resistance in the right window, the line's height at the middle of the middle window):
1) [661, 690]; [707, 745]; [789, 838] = 0.40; 46.3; 36.1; 42.6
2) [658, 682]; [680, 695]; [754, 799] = 0.09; 48.5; 34.6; 46.2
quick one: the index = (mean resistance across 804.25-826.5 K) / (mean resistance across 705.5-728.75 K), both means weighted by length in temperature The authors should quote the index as 1.54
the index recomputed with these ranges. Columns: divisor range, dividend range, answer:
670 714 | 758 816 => 0.88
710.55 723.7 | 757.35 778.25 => 1.78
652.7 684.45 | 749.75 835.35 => 0.74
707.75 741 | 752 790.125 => 1.23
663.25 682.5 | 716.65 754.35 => 0.70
